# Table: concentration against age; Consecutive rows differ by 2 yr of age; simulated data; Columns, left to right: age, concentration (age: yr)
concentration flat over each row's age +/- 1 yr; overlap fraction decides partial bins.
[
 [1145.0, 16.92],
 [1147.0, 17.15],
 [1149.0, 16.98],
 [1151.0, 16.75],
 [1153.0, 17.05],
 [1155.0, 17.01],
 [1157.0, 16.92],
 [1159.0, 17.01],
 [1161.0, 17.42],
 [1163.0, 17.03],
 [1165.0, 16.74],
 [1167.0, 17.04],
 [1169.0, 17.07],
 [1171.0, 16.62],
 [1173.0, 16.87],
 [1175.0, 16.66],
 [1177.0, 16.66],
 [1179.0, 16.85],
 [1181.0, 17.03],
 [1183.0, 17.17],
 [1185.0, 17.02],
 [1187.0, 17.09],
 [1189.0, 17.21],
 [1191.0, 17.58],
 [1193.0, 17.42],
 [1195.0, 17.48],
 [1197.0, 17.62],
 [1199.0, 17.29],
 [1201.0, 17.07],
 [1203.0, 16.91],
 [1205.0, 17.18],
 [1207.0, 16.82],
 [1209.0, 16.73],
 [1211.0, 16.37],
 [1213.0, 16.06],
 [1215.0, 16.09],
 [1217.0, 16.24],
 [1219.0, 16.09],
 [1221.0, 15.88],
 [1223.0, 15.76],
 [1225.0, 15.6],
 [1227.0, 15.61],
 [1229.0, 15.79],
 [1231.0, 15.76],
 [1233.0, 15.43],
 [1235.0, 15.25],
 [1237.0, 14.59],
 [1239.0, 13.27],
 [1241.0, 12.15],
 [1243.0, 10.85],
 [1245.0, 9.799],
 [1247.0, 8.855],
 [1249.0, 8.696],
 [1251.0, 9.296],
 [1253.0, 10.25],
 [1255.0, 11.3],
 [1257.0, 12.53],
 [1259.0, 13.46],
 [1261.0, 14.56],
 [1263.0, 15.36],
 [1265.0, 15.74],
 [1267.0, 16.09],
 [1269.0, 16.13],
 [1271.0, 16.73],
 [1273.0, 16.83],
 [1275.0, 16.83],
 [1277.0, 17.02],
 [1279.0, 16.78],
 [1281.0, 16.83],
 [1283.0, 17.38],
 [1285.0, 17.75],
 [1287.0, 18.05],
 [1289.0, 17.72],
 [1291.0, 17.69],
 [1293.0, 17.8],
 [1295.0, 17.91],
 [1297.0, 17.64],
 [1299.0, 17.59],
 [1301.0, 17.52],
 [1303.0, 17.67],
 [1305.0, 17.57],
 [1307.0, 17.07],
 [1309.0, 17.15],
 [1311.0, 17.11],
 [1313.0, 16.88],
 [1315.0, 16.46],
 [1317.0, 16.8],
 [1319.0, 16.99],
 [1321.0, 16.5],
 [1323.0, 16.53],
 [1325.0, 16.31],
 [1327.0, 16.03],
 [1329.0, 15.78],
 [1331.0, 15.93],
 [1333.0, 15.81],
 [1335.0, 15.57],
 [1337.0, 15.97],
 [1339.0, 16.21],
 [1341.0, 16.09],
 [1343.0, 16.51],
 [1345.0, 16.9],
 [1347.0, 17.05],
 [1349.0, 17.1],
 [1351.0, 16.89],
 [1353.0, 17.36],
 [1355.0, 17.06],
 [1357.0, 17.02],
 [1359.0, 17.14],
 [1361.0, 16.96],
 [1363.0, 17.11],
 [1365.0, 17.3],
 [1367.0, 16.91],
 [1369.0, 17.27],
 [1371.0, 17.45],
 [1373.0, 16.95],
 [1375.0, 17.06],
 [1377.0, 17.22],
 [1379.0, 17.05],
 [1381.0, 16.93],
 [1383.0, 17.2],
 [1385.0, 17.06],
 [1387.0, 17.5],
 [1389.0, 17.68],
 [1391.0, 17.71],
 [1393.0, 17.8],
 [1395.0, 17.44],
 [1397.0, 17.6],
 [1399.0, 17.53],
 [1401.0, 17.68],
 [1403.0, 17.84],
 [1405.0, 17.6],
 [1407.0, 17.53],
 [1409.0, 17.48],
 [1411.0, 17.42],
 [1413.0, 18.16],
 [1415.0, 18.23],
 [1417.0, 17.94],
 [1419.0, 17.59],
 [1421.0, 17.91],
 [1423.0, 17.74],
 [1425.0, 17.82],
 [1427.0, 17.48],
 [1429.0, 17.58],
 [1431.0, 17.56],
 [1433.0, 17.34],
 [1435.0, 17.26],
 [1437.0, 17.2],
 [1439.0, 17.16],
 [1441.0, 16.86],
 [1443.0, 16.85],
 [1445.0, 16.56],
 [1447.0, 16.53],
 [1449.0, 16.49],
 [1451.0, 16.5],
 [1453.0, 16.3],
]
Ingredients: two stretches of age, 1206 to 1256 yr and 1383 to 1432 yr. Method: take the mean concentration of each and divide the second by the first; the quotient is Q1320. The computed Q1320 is 1.27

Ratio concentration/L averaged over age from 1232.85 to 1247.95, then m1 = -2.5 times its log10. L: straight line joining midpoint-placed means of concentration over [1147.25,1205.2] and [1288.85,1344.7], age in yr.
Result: 0.34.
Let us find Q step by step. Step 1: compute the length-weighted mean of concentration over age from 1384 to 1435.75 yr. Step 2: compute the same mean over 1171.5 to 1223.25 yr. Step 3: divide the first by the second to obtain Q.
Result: 1.0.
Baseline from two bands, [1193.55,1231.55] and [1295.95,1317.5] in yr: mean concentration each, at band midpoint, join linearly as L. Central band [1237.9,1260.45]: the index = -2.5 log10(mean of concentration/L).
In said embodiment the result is 0.454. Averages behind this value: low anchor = 16.5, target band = 11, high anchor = 17.2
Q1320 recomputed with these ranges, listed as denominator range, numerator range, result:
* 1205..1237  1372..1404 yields 1.09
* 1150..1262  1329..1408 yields 1.10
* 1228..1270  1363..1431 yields 1.34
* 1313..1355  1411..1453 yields 1.05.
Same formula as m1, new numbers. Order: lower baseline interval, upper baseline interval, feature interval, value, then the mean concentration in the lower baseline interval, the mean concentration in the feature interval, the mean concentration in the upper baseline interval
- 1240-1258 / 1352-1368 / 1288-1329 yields -0.22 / 10.4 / 17.1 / 17.1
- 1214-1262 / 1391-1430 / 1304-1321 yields -0.11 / 13.5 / 17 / 17.7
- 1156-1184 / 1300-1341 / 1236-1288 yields 0.18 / 16.9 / 14.1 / 16.6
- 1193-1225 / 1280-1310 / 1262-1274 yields 0.07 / 16.6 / 16.1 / 17.6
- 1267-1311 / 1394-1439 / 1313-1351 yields 0.06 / 17.3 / 16.4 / 17.6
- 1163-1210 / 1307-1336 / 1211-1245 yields 0.13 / 17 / 14.9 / 16.4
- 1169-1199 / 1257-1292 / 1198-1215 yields 0.01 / 17.1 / 16.8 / 16.4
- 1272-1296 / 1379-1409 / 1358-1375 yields 0.02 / 17.4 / 17.1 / 17.5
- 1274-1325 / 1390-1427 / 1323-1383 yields 0.05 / 17.2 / 16.7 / 17.7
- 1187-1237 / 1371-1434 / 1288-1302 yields -0.05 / 16.4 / 17.7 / 17.5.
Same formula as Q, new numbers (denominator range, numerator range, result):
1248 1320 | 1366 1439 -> 1.09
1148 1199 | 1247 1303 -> 0.91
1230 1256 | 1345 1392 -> 1.44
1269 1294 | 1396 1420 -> 1.03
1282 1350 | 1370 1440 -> 1.04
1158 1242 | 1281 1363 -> 1.03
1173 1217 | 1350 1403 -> 1.02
